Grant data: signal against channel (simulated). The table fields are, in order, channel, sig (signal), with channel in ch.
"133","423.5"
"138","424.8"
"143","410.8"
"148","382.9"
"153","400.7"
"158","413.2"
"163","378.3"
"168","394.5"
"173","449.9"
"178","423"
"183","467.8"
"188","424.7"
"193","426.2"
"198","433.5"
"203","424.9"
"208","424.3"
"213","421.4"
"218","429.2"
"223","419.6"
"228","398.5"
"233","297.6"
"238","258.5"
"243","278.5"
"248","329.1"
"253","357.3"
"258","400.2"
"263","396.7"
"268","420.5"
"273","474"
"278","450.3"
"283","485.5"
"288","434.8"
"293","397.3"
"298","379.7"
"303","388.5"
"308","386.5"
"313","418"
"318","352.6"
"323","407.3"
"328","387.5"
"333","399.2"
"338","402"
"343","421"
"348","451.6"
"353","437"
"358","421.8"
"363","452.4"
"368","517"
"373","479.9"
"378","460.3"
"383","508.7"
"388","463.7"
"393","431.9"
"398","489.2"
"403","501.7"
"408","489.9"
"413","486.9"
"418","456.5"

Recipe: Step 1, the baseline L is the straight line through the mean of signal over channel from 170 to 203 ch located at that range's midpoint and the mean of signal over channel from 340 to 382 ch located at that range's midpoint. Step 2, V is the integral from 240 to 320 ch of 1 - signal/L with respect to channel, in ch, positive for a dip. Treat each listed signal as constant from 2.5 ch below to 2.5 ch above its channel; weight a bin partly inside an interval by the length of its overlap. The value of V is 9.08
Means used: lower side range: 436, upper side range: 456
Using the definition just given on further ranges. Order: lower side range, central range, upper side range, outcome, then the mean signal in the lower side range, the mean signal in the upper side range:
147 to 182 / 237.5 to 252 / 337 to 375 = 4.30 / 410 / 449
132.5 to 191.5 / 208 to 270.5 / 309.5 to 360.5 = 6.59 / 416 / 409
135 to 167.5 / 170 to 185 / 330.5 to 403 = -1.34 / 402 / 454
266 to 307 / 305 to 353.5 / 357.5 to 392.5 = 4.81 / 427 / 473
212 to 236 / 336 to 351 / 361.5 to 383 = 1.23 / 389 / 482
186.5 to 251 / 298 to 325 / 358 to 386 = 3.09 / 381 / 478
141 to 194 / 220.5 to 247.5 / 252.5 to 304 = 5.66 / 415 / 420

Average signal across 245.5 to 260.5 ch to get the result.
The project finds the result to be 362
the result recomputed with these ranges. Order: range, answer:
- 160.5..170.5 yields 386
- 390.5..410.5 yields 478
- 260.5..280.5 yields 435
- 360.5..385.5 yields 484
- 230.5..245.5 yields 278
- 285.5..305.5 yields 400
